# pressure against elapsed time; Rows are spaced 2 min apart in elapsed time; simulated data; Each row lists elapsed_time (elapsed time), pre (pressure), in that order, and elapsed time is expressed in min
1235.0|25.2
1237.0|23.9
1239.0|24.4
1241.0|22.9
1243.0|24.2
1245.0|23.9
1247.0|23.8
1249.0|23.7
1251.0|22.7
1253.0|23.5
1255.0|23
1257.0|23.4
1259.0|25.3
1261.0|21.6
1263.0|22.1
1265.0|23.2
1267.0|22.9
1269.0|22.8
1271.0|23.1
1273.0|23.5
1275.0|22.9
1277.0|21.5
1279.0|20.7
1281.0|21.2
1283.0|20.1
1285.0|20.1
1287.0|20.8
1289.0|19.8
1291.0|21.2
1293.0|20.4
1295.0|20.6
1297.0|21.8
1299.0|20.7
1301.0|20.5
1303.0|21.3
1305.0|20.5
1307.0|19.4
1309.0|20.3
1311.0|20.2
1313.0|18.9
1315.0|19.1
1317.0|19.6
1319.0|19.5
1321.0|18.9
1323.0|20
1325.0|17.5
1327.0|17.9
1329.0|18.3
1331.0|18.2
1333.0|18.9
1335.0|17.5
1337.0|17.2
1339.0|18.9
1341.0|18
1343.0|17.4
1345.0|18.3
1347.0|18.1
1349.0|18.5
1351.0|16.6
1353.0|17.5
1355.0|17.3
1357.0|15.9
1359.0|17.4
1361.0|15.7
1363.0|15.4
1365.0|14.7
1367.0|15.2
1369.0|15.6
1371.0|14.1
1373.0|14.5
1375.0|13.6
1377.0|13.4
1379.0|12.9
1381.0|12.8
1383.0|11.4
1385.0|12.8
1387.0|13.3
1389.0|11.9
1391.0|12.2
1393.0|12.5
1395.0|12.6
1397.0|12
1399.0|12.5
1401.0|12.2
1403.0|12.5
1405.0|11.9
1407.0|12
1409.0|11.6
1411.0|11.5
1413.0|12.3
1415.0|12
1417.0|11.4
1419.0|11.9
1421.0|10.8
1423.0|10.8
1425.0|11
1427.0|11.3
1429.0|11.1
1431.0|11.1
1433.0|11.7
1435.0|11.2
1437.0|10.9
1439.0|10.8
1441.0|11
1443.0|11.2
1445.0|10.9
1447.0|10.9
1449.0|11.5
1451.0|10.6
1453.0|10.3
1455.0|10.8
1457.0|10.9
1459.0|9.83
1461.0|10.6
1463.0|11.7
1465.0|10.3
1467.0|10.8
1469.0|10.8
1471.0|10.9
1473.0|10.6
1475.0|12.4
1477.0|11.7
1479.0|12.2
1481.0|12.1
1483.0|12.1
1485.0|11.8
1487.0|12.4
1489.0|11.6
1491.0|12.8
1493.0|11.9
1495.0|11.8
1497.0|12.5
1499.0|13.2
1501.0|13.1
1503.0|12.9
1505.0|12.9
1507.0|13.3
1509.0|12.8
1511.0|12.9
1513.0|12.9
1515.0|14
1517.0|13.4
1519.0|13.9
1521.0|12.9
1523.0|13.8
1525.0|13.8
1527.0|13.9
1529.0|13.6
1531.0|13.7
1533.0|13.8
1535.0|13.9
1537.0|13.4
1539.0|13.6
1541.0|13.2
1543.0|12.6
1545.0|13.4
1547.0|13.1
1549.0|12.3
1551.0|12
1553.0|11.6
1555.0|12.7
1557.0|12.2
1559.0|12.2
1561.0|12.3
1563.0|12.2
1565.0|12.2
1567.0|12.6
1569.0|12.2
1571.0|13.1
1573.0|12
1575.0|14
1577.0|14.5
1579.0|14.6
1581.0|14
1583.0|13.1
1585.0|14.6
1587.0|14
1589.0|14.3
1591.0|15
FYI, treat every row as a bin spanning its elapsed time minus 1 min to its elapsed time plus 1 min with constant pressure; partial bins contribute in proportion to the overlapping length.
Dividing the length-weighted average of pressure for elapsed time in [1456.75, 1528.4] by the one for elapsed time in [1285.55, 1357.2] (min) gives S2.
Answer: 0.6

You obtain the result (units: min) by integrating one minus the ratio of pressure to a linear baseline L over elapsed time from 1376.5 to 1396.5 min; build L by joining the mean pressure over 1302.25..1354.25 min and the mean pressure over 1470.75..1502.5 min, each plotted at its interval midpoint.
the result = 4.6 min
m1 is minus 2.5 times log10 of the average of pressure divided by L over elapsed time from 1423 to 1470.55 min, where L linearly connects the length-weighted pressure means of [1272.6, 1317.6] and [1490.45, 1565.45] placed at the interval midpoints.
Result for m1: 0.390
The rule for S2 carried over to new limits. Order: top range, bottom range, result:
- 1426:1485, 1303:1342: 0.59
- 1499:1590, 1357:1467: 1.08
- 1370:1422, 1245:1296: 0.56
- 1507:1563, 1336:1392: 0.85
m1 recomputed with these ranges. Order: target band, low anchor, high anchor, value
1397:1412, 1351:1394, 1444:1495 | 0.11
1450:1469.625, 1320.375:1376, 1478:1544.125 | 0.32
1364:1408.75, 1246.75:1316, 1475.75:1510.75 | 0.30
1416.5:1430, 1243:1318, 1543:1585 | 0.47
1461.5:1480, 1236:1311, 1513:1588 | 0.37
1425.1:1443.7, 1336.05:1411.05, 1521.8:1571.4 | 0.25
